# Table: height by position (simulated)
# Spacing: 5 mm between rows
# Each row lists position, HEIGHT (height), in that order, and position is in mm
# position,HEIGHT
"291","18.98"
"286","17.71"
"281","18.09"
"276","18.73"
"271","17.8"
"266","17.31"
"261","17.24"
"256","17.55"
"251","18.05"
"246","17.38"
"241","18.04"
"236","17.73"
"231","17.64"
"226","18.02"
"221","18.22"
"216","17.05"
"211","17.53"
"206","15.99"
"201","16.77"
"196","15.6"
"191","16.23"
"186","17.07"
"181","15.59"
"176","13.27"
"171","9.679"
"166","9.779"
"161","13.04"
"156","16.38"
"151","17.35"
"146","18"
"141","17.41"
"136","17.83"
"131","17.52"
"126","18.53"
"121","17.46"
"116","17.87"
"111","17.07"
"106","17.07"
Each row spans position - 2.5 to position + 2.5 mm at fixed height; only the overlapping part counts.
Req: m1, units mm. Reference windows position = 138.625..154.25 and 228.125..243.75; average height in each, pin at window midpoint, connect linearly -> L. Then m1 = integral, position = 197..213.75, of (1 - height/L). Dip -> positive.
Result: 1.0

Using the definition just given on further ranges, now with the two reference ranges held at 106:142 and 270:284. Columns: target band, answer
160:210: 9.6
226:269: 1.1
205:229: 0.7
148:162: 1.4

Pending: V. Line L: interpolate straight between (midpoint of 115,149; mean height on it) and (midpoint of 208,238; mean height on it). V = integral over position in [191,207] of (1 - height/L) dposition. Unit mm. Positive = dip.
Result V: 1.4 mm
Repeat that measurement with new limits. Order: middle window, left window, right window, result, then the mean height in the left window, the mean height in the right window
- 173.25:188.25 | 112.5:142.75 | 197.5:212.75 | 1.6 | 17.8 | 16.6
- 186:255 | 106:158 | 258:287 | 1.8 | 17.5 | 17.8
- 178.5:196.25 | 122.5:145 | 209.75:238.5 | 1.6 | 17.8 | 17.7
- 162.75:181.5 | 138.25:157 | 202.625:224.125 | 6.0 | 17.4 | 17.2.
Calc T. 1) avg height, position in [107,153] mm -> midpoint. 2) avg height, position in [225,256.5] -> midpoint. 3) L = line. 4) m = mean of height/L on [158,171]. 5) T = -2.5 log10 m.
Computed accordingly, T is 0.49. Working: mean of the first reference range 17.7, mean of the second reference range 17.8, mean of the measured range 11.3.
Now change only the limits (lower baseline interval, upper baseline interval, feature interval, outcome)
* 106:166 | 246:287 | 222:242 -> -0.02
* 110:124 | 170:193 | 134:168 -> 0.02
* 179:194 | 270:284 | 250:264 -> 0.02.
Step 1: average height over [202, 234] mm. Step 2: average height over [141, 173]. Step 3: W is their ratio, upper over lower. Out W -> 1.21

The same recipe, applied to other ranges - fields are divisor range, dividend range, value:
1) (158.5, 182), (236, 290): 1.48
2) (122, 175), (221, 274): 1.14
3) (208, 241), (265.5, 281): 1.02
